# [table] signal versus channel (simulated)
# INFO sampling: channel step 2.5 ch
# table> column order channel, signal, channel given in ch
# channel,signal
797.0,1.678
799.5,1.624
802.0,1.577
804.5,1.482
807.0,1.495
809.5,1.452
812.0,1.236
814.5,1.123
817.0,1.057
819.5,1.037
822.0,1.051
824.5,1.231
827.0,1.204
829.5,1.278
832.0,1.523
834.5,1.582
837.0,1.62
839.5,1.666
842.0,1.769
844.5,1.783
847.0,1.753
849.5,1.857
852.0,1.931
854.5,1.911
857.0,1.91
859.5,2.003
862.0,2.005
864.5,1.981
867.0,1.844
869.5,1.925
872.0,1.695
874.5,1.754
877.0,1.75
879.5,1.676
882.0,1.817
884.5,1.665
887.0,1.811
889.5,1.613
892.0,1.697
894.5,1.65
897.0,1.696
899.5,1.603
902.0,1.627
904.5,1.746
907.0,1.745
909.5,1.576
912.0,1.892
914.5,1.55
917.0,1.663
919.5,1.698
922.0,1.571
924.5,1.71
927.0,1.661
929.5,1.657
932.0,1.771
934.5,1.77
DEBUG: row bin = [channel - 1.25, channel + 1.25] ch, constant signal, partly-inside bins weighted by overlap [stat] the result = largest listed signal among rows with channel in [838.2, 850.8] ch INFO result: 1.857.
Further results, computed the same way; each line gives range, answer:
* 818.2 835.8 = 1.582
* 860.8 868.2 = 2.005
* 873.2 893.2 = 1.817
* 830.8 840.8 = 1.666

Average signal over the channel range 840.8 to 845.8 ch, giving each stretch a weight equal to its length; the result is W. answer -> 1.78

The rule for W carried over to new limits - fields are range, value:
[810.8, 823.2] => 1.1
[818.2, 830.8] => 1.16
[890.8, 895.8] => 1.67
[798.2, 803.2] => 1.6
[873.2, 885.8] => 1.73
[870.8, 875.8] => 1.73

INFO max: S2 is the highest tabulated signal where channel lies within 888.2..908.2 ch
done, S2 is 1.746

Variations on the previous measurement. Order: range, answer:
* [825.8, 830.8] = 1.278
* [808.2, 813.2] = 1.452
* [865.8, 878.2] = 1.925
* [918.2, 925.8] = 1.71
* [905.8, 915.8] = 1.892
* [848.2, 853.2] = 1.931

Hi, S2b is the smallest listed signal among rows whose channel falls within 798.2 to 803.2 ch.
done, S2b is 1.577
